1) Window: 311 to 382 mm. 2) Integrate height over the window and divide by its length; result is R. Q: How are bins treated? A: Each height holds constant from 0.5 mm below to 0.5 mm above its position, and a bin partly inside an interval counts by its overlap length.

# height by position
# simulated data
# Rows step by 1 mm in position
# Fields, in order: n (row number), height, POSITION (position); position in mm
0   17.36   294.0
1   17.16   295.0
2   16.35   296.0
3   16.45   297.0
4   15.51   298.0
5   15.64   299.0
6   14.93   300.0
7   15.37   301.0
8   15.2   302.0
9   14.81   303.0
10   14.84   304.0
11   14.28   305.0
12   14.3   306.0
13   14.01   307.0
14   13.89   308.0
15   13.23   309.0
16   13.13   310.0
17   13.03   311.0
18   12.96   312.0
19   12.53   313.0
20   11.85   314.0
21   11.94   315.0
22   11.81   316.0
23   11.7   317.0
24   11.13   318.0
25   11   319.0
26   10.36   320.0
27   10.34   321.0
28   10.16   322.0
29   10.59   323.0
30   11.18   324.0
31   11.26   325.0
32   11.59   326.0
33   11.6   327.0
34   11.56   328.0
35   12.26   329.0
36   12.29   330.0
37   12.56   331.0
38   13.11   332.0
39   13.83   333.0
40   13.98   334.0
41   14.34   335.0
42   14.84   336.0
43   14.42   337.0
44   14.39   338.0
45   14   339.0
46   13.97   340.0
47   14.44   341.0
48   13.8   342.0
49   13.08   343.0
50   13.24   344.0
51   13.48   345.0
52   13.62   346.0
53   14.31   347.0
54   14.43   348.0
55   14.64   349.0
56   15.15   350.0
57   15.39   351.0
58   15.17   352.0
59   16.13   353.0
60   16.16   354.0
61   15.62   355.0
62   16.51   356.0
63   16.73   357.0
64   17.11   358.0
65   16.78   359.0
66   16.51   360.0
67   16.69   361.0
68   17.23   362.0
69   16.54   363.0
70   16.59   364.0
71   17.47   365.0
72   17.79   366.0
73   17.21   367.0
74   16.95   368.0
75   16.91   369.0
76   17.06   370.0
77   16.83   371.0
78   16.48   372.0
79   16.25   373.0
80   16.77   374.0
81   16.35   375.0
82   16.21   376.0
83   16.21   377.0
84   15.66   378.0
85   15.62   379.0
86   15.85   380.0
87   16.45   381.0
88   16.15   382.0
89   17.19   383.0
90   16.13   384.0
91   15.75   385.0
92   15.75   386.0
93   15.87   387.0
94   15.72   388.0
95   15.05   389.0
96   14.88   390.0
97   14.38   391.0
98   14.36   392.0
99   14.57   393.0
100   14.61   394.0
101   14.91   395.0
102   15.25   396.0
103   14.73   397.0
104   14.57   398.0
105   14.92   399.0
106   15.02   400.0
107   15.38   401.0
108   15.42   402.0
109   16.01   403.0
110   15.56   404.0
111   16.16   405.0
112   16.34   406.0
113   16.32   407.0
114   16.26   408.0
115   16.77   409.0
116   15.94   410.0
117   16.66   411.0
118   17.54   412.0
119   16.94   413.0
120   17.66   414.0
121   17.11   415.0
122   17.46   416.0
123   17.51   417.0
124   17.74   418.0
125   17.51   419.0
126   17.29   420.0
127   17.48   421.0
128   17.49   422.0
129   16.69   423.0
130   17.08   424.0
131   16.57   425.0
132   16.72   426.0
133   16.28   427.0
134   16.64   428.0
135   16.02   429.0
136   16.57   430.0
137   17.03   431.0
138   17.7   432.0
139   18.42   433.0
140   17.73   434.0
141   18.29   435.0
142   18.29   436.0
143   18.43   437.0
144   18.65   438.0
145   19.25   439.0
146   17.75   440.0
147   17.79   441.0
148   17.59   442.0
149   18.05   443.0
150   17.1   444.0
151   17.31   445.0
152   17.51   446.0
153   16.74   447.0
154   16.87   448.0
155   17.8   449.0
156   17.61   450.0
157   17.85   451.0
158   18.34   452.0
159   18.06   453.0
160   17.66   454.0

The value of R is 14.4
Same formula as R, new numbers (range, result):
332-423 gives 15.8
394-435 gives 16.5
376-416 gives 15.8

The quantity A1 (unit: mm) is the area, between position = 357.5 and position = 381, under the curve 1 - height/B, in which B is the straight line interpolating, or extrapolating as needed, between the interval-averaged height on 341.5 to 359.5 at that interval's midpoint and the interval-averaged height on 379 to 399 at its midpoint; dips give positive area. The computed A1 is -2.2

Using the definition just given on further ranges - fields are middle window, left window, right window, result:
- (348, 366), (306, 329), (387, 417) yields -3.3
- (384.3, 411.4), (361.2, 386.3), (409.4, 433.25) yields 2.2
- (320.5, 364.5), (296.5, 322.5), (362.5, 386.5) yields 2.4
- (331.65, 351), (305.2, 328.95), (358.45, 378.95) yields 0.1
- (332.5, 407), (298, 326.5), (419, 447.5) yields -2.8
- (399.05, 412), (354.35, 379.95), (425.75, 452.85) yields 0.9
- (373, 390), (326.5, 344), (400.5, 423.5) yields -0.7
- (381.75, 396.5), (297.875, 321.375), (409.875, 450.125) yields 0.6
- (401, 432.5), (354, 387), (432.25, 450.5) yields 1.1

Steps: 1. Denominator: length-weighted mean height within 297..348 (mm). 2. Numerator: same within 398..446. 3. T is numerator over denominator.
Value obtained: 1.3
